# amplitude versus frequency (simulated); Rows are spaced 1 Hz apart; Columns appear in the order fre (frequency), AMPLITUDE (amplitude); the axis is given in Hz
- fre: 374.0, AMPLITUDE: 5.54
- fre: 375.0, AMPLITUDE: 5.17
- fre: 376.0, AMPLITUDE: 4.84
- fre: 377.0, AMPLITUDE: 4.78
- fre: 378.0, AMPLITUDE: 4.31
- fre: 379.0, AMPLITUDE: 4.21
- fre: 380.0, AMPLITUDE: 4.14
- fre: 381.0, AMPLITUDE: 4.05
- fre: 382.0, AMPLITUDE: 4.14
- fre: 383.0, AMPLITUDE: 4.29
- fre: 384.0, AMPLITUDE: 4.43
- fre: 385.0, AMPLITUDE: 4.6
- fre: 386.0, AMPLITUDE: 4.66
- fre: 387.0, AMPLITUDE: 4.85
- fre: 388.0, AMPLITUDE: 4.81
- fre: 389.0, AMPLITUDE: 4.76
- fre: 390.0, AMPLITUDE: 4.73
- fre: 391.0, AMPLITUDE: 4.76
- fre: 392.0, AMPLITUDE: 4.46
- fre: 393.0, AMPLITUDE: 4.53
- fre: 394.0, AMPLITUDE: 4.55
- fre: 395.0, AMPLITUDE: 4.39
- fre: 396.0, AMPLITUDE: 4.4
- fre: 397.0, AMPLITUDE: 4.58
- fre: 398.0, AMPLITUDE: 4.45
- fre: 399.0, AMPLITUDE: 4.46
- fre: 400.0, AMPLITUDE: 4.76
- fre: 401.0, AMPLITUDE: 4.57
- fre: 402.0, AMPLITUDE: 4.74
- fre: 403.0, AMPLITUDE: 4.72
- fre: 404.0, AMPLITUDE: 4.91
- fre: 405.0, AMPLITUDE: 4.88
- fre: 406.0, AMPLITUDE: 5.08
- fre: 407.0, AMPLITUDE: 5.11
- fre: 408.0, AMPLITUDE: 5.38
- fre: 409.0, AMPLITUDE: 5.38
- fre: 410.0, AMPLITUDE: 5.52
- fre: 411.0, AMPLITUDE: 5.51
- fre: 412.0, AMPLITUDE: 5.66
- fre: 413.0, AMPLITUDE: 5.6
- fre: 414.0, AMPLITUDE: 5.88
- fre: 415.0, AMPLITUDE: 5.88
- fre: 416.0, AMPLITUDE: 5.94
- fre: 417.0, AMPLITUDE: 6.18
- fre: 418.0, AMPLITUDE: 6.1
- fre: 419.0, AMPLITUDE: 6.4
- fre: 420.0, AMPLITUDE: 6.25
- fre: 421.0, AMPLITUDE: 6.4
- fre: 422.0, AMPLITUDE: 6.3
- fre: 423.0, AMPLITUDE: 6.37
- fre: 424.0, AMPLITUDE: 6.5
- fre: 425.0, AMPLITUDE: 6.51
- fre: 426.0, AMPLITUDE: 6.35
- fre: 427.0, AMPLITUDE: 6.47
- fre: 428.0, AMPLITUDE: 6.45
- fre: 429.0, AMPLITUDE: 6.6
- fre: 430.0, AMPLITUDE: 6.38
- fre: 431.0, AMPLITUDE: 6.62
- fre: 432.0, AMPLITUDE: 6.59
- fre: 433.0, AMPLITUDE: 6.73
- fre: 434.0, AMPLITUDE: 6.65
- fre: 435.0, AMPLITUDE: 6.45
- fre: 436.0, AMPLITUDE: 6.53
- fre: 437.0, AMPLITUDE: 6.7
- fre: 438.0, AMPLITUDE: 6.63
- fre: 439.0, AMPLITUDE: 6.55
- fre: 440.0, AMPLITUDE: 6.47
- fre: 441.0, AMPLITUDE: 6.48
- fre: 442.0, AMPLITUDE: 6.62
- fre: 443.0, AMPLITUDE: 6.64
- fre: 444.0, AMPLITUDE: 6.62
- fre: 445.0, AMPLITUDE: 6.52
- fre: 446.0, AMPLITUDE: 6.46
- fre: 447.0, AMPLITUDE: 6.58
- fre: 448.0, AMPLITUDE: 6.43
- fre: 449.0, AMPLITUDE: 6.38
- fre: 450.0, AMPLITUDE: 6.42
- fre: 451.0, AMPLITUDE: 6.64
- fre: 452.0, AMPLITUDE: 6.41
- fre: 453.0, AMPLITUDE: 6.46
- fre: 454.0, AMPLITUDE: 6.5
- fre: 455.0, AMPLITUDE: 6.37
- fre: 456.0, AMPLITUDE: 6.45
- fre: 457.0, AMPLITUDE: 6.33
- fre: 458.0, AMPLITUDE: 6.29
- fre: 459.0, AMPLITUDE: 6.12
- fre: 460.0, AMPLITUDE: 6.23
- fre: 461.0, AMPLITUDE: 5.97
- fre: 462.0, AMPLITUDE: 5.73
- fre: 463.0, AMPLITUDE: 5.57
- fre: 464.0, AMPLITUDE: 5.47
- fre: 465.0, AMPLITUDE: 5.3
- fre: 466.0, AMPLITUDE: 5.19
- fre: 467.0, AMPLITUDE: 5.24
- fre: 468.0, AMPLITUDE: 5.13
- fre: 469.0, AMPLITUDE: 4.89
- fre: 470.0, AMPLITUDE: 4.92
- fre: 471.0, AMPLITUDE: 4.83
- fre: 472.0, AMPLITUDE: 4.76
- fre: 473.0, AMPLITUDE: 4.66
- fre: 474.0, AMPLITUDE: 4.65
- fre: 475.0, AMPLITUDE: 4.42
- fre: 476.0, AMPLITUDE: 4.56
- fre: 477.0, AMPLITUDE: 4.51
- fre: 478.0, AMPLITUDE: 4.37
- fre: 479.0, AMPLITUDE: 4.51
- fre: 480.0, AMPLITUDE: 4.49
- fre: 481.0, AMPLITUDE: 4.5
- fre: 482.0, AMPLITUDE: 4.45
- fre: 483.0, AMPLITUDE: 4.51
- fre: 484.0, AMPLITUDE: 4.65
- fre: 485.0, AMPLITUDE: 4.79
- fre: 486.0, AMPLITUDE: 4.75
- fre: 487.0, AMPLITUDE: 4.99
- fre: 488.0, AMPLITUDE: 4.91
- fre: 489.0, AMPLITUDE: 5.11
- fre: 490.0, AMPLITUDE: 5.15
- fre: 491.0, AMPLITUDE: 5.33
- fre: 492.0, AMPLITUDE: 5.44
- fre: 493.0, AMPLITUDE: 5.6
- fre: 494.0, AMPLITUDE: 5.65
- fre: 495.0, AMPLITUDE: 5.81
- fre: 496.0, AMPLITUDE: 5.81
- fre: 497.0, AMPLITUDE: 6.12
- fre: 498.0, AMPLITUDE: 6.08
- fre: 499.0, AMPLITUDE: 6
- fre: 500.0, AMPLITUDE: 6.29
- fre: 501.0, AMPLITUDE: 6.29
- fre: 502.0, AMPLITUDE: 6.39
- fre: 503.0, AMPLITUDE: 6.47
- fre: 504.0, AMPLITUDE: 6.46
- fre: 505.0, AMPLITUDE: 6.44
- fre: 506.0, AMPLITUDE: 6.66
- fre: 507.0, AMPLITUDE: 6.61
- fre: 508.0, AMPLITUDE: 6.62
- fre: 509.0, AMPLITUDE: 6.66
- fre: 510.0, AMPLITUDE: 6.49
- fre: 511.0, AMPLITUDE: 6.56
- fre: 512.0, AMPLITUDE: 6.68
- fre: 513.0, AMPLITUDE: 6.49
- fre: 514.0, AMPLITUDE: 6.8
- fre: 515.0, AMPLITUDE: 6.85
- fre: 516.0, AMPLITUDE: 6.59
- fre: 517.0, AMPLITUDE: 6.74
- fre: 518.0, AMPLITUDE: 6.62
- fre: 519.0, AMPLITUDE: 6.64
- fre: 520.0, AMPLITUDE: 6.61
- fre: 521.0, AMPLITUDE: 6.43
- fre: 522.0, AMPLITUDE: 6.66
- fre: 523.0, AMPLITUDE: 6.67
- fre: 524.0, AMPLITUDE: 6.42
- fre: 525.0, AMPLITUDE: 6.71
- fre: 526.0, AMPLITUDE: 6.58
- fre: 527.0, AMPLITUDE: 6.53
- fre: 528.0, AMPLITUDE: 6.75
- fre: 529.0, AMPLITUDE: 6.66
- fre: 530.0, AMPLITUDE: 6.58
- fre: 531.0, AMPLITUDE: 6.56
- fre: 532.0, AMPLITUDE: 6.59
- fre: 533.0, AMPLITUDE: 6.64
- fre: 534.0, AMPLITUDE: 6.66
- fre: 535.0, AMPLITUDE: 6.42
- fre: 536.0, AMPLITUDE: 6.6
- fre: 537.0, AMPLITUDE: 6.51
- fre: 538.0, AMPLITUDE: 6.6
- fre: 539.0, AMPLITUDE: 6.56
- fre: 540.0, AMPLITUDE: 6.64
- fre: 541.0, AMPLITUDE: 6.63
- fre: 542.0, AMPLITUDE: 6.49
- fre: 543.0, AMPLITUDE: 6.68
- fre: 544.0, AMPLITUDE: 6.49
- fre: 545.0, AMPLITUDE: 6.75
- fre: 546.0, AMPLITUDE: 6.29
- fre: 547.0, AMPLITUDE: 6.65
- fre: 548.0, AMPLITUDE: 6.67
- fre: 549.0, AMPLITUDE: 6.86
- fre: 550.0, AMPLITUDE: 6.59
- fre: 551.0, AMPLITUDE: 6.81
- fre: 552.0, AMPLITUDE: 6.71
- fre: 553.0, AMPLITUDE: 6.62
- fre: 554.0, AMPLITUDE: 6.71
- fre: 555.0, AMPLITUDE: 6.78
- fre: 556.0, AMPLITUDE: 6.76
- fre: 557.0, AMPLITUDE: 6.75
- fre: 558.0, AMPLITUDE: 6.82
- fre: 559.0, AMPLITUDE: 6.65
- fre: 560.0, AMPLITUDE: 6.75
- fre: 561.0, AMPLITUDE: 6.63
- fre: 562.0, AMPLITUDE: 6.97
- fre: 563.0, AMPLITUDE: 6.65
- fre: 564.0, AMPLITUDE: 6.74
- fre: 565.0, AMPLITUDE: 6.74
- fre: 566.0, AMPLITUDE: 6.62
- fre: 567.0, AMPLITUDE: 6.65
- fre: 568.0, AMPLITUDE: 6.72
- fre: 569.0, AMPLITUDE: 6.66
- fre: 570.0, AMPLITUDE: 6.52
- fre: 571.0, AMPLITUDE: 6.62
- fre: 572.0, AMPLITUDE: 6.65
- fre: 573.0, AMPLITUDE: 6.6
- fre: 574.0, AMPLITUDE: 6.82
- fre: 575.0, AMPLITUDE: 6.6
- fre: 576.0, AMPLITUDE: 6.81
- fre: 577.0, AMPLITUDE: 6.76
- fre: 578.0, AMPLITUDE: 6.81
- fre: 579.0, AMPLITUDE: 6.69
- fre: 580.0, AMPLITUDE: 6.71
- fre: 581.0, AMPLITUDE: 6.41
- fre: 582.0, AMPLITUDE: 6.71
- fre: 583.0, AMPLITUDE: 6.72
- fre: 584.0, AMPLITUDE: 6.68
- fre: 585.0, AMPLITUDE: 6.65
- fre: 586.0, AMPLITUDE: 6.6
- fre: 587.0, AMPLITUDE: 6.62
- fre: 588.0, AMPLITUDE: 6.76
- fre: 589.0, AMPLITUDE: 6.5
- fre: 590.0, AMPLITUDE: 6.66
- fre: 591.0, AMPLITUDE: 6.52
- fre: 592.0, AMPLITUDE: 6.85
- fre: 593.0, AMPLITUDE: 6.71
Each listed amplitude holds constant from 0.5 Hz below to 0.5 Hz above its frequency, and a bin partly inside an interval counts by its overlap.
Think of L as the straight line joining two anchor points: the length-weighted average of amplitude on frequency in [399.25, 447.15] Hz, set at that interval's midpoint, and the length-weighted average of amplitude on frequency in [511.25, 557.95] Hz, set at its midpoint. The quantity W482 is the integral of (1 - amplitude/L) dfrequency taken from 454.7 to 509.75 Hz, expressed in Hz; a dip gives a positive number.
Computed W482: 7.57 Hz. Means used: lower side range 6.04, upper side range 6.63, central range 5.48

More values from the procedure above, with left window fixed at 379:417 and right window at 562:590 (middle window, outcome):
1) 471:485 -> 2.7 Hz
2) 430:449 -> -4.6 Hz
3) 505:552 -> -3.3 Hz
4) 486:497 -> 0.8 Hz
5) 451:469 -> -1.4 Hz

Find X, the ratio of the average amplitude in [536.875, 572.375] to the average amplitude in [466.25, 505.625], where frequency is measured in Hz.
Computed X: 1.27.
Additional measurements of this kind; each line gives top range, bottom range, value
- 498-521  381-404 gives 1.43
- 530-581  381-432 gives 1.25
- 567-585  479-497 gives 1.32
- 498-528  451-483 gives 1.23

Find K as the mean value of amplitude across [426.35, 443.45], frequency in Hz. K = 6.56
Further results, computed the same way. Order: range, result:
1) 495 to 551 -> 6.54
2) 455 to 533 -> 5.82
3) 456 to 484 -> 5.11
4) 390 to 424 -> 5.29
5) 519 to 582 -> 6.65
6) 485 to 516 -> 6.04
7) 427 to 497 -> 5.73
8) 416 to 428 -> 6.34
